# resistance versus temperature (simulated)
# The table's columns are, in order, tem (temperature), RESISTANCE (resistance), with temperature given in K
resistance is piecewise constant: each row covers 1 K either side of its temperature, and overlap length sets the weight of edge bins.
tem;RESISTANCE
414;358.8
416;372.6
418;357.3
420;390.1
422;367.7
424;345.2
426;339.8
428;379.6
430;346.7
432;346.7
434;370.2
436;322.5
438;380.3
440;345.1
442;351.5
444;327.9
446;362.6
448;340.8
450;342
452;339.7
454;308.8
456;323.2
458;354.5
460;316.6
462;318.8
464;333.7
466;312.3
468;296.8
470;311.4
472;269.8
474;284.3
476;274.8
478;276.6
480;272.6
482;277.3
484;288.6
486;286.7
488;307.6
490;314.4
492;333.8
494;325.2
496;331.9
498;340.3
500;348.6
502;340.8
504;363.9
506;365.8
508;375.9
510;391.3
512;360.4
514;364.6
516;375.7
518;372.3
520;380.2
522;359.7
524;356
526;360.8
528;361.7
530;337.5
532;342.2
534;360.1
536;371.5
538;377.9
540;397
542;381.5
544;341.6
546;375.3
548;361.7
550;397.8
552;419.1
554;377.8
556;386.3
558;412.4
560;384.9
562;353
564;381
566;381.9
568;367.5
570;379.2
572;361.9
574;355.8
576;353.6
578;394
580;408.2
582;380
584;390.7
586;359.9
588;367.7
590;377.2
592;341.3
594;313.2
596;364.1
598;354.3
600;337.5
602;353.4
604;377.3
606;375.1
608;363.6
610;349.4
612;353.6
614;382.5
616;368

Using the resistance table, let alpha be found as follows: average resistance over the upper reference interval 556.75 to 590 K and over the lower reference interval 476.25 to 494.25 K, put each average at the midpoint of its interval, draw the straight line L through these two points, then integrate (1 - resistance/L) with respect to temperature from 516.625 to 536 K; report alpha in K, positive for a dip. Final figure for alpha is -1.53 K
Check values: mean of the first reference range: 296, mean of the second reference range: 377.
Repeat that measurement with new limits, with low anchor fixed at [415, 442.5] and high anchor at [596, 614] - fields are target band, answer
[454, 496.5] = 6.36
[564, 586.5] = -1.05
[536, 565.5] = -1.83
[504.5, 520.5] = -0.61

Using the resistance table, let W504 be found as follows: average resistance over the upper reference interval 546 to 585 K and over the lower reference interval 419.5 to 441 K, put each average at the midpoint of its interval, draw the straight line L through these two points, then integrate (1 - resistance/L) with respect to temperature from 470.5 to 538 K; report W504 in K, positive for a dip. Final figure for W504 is 6.3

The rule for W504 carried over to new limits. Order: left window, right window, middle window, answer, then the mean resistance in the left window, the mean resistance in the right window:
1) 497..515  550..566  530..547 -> 0.5 K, 361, 388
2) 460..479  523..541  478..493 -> 0.9 K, 299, 363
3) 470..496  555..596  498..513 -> -2.3 K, 295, 372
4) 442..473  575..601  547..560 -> -1.4 K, 325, 365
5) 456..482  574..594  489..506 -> -1.1 K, 302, 371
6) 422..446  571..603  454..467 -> 1.0 K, 352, 363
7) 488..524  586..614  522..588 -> -3.3 K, 354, 357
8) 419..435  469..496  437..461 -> -0.4 K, 361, 295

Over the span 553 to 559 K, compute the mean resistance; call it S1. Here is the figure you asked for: 392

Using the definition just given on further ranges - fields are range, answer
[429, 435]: 355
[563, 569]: 377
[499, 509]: 359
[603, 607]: 376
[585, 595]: 352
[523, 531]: 354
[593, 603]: 344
